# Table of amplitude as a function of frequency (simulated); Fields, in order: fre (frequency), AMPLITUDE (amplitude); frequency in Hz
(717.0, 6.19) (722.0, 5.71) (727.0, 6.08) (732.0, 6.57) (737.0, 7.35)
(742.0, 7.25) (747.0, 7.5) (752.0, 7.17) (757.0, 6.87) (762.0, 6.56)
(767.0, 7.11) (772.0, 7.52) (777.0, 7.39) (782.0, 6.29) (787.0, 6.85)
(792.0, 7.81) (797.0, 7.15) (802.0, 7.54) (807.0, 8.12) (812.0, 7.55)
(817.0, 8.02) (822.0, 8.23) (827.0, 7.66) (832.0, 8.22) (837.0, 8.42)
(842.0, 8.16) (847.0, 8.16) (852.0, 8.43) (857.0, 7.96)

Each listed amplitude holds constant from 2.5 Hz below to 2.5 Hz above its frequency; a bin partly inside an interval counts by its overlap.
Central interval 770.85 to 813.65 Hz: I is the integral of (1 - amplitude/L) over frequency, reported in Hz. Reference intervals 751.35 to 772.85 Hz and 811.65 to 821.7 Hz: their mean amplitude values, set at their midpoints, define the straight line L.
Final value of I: 0.9 Hz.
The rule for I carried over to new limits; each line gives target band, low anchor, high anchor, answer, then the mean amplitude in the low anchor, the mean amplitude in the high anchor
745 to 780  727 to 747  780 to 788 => -2.08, 6.99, 6.54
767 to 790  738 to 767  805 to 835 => 1.19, 7.09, 7.97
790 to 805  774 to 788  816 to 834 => -0.43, 6.87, 8.03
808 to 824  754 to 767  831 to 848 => -0.25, 6.81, 8.25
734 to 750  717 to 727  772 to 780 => -2.18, 5.92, 7.36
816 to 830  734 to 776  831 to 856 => 0.06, 7.17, 8.26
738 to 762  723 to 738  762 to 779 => -1.03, 6.5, 7.22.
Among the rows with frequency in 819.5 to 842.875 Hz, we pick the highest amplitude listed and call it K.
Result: 8.42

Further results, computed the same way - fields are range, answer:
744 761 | 7.5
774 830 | 8.23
